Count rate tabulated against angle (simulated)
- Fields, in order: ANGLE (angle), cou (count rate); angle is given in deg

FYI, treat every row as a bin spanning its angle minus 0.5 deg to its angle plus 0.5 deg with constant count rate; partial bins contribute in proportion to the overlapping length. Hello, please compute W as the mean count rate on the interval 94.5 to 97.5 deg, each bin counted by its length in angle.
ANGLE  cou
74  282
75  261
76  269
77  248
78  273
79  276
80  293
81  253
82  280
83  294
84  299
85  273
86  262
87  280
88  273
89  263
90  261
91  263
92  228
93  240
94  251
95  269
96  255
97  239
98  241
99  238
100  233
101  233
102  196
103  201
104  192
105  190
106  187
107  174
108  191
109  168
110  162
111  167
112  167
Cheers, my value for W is 254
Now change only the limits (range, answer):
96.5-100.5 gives 238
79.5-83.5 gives 280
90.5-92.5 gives 246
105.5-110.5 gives 176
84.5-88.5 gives 272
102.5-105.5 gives 194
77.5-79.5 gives 274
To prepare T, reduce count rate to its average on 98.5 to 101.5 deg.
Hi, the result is 235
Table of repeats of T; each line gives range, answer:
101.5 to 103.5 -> 198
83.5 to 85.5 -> 286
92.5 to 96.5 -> 254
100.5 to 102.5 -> 214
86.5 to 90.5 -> 269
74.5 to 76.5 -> 265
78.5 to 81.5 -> 274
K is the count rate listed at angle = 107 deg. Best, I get 174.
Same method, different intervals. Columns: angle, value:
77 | 248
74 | 282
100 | 233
